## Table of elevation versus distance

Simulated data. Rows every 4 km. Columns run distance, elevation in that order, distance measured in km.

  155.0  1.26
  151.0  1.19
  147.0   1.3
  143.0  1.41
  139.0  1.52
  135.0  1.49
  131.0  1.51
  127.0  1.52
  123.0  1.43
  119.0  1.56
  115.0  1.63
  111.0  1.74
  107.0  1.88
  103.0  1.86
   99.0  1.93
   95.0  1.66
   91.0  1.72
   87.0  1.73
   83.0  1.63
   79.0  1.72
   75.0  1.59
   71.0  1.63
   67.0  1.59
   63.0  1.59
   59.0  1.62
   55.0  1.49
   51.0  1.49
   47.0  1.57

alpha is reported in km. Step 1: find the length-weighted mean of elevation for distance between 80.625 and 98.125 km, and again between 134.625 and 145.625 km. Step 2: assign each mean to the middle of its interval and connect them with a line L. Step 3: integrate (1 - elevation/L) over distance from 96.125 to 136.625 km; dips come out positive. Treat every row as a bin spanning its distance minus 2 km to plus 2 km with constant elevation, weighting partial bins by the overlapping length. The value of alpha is -2.1 km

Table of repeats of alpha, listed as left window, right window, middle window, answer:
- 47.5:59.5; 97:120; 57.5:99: -0.58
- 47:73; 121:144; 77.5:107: -4.42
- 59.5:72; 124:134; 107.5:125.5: -1.04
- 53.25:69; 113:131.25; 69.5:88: -1.13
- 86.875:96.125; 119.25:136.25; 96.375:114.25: -2.28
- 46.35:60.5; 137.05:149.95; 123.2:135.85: -0.73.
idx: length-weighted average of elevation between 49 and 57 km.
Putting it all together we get 1.49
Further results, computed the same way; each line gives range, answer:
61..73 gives 1.6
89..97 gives 1.69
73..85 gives 1.65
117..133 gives 1.51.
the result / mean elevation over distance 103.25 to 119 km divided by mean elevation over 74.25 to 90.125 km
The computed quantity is 1.0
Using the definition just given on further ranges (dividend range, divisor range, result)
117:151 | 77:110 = 0.82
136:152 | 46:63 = 0.89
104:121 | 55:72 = 1.07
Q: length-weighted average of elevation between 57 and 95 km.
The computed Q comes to 1.65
